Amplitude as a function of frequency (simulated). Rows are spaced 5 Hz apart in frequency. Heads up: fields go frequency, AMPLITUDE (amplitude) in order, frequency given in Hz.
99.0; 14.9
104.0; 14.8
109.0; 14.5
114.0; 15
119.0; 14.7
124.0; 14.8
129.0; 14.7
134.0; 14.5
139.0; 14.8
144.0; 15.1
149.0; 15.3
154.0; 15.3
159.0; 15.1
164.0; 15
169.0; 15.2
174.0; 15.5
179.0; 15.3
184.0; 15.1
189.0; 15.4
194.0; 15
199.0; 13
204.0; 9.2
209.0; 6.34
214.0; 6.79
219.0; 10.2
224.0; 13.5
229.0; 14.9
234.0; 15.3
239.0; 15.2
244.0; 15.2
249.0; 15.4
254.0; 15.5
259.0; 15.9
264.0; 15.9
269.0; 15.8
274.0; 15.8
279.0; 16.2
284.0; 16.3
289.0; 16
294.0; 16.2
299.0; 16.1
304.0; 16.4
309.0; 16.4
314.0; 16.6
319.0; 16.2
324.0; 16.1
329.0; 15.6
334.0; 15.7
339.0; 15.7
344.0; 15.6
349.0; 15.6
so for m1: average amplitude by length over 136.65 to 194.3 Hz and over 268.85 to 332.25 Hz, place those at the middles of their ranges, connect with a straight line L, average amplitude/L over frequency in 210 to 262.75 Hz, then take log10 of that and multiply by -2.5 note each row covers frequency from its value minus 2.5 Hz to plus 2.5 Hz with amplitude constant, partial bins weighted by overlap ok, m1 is 0.15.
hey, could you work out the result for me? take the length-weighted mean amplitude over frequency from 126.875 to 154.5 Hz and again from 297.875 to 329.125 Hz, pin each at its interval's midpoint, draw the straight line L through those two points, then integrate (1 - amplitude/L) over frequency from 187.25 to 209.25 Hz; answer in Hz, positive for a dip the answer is 4.5 Hz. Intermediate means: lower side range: 14.9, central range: 12.2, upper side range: 16.2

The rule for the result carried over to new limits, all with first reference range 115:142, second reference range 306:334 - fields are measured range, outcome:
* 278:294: -0.3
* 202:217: 7.7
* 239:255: 0.3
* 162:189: -0.3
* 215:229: 3.2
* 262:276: -0.1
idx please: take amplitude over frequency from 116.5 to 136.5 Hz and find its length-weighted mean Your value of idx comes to 14.7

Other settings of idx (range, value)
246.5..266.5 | 15.7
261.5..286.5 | 16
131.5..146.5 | 14.8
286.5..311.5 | 16.2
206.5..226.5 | 9.21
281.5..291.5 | 16.1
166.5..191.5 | 15.3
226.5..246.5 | 15.2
